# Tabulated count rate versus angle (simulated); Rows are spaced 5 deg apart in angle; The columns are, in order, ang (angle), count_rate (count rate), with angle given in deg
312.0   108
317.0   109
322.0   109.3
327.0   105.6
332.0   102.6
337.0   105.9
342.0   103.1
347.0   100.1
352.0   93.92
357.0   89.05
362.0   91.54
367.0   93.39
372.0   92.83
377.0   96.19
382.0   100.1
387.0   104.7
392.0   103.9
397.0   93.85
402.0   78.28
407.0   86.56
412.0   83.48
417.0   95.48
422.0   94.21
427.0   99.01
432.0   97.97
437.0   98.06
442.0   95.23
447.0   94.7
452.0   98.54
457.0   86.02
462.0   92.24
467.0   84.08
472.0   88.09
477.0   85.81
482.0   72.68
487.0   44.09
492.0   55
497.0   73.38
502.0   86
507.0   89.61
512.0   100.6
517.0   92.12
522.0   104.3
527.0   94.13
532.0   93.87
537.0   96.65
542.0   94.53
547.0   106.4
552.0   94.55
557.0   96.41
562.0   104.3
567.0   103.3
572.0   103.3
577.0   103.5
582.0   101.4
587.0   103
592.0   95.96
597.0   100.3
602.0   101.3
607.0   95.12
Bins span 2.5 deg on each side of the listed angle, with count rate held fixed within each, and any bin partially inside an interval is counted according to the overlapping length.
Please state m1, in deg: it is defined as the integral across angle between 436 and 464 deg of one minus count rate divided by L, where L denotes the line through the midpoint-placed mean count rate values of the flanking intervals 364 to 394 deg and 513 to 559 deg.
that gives 1.1 deg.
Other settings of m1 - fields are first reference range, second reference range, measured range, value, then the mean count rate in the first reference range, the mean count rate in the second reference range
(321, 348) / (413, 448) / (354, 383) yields 2.2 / 104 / 95.9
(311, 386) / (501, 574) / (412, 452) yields 1.3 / 100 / 97.5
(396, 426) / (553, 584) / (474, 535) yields 8.8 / 88.9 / 102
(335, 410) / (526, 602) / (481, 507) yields 7.9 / 95.4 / 99.6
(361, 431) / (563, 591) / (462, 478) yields 1.7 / 94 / 103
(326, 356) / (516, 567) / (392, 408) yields 1.8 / 101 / 98.2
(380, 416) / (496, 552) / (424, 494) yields 6.2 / 93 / 94.4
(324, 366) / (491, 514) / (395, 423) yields 1.2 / 98.9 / 82.2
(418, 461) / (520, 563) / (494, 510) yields 2.4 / 95.4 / 98.1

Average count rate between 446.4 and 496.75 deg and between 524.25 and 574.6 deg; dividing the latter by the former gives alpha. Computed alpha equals 1.25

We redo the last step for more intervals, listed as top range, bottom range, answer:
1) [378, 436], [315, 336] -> 0.89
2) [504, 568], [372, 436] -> 1.03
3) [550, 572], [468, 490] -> 1.37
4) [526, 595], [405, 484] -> 1.09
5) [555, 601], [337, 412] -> 1.07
